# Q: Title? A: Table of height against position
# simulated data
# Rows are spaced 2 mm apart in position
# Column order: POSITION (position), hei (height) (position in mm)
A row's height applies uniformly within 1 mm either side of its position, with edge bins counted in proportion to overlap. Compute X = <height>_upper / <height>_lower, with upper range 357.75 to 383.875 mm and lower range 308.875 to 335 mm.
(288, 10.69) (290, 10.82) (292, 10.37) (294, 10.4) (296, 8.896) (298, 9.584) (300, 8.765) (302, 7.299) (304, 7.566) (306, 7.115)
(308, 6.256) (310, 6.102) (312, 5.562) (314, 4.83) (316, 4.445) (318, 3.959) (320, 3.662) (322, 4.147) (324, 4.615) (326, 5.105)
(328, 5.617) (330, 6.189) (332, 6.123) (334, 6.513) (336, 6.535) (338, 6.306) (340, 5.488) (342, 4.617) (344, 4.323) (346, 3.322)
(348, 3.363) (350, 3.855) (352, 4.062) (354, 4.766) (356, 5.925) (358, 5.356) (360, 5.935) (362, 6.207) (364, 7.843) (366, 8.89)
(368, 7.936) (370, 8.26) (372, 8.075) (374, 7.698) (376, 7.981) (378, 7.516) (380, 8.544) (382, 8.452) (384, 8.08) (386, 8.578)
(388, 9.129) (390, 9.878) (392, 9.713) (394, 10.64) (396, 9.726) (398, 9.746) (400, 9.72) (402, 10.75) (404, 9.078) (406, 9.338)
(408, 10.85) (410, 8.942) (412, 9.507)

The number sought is 1.5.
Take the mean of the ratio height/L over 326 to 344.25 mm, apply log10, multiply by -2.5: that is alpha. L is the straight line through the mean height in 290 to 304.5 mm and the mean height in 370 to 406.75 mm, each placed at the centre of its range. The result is 0.495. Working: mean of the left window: 9.16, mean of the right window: 9.01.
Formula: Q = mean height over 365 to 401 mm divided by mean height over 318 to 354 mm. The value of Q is 1.80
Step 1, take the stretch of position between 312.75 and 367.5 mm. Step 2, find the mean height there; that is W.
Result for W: 5.29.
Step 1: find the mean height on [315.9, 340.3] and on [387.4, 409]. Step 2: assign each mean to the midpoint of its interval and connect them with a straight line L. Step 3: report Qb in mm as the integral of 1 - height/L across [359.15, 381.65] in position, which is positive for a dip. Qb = 0.9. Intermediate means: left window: 5.31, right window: 9.88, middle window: 7.75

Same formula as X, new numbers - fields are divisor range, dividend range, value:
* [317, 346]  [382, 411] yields 1.85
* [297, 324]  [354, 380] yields 1.20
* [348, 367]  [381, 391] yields 1.54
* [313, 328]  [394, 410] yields 2.21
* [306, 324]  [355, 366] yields 1.30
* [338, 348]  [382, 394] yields 2.03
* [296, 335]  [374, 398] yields 1.47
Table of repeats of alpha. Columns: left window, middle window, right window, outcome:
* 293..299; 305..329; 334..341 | 0.47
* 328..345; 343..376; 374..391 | 0.19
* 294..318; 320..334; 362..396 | 0.37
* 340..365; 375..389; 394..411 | -0.07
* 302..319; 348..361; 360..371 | 0.44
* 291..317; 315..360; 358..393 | 0.49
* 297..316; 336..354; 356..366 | 0.41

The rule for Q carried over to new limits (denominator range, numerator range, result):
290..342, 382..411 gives 1.47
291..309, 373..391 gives 0.99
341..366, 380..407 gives 1.84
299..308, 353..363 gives 0.75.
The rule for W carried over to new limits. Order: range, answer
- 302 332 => 5.46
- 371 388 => 8.18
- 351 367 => 6.12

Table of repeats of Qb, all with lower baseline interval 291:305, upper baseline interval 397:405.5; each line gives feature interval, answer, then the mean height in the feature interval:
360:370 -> 2.0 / 7.59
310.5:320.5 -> 4.9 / 4.61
